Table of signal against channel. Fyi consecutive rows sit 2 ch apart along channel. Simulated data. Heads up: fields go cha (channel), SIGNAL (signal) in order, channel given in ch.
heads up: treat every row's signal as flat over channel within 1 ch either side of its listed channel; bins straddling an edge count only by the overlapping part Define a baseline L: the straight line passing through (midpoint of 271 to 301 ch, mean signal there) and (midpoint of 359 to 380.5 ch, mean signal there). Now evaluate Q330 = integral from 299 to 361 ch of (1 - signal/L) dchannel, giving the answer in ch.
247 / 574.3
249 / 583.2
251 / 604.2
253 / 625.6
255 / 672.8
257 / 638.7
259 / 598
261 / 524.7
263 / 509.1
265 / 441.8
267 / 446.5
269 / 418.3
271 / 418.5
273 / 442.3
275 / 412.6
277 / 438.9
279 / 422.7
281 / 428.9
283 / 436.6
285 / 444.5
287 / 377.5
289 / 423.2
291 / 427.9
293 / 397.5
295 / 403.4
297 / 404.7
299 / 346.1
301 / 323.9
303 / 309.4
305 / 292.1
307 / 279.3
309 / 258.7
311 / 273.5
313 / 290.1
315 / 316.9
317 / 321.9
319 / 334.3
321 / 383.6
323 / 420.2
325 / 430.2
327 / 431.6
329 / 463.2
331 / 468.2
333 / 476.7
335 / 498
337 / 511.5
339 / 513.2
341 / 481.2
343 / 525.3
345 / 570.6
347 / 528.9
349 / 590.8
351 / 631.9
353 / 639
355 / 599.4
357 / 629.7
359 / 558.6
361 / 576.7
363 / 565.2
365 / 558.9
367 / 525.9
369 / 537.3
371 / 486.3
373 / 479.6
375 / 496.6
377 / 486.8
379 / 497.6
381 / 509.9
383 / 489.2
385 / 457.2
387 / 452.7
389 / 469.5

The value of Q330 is 3.8 ch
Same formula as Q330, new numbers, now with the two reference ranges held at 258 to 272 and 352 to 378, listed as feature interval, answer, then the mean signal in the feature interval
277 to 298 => 3.28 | 418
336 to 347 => 0.24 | 521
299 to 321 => 8.83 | 306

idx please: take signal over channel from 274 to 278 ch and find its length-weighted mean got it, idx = 426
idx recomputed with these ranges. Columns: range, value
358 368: 557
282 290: 420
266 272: 428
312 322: 329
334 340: 508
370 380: 489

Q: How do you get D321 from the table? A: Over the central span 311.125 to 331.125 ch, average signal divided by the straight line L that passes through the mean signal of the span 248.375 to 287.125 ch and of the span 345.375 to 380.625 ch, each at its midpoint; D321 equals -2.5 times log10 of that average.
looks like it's 0.36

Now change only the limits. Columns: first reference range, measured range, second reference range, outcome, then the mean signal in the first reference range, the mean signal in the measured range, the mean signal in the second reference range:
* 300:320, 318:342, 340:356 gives -0.02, 300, 451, 571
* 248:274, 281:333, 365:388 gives 0.35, 533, 374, 496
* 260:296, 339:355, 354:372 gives -0.06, 434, 566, 560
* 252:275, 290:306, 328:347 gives 0.37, 517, 363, 502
